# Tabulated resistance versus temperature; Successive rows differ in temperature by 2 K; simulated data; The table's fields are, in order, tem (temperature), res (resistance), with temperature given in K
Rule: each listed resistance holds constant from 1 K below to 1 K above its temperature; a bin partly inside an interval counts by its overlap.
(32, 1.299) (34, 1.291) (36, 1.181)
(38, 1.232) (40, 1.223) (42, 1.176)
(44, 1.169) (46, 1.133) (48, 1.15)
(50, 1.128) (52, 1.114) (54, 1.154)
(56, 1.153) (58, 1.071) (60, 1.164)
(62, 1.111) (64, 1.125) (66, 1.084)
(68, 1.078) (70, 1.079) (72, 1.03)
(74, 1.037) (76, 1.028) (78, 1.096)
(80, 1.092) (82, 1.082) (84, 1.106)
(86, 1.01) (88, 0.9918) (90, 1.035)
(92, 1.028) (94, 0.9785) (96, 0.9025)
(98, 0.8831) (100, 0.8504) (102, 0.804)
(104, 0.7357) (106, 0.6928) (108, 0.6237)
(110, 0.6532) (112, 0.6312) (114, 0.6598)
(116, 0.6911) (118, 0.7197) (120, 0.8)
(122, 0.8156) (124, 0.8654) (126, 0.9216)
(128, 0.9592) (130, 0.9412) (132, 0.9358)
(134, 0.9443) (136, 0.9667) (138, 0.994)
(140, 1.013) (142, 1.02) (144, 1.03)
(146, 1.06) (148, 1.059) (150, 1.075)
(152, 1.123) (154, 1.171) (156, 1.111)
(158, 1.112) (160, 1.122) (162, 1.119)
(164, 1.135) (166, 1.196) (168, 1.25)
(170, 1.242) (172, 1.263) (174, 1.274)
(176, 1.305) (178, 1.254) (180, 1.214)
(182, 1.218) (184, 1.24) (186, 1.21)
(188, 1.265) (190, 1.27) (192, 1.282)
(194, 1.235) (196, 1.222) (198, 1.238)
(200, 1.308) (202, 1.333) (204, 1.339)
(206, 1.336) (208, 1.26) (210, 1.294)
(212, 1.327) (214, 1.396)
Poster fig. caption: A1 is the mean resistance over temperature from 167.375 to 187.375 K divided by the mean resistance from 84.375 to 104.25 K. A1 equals 1.33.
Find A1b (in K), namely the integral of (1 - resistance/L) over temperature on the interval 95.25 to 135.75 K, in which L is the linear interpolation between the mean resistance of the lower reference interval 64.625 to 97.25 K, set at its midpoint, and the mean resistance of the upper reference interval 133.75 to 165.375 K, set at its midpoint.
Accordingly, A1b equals 9.67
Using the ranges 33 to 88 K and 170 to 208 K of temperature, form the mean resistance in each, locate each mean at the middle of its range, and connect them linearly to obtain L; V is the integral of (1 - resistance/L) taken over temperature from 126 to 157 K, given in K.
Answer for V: 4.8 K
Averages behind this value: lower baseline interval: 1.12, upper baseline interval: 1.27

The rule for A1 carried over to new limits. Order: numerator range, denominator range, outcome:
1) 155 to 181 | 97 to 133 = 1.52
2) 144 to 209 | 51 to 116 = 1.25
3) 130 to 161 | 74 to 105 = 1.07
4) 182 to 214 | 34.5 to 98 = 1.17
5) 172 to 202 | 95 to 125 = 1.66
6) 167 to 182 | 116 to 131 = 1.48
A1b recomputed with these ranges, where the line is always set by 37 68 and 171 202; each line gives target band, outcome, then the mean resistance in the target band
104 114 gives 4.5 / 0.66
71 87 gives 1.5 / 1.06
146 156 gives 1.0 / 1.1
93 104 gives 2.9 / 0.87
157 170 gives 0.8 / 1.16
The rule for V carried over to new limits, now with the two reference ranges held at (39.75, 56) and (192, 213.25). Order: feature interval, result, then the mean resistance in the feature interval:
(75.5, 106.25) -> 5.9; 0.963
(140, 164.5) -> 3.0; 1.09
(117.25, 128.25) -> 3.4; 0.842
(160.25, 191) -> 0.9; 1.23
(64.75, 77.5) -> 1.2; 1.06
